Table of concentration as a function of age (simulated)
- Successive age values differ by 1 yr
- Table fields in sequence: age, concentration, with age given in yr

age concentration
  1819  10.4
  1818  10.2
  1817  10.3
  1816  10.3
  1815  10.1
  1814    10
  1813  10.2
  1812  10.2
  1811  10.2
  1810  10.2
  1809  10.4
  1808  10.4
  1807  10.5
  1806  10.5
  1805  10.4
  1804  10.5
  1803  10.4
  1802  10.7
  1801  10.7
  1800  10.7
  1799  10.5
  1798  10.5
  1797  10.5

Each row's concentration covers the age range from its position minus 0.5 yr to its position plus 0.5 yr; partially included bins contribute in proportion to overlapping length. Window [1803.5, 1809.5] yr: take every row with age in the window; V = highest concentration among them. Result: 10.5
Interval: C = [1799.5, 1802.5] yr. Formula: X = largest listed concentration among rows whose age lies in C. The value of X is 10.7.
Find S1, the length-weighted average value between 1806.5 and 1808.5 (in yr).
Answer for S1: 10.4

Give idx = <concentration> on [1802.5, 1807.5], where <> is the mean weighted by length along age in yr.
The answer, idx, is 10.5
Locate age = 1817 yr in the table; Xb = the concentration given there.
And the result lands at 10.3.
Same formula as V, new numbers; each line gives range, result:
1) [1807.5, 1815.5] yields 10.4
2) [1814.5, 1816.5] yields 10.3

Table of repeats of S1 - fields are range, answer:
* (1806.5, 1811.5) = 10.3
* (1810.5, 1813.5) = 10.2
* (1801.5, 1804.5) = 10.5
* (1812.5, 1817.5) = 10.2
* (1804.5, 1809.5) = 10.4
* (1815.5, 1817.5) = 10.3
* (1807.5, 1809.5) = 10.4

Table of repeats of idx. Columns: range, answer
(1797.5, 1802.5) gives 10.6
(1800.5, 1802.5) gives 10.7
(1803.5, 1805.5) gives 10.4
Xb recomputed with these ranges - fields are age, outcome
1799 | 10.5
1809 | 10.4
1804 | 10.5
